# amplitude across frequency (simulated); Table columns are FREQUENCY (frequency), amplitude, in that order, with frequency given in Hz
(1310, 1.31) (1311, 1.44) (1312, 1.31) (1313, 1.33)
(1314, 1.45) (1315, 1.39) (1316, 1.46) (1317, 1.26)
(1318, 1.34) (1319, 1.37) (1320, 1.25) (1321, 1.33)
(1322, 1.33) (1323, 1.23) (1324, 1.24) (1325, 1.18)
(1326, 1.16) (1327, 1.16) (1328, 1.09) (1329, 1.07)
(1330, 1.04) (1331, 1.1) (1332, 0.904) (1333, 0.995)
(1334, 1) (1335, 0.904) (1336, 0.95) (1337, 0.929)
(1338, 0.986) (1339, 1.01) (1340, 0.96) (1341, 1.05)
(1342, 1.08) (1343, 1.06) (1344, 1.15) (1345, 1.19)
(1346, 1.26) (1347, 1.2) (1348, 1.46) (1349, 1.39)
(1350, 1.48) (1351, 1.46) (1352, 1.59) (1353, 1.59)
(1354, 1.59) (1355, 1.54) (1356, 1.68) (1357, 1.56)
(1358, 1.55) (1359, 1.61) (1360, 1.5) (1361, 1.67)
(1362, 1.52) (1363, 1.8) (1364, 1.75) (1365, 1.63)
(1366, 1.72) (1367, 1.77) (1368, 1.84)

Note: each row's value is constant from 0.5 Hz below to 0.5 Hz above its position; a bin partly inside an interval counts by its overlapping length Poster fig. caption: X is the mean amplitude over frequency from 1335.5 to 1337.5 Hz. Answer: 0.94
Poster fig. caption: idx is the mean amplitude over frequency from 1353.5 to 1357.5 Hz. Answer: 1.59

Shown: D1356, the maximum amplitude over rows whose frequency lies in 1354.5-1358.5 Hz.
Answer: 1.68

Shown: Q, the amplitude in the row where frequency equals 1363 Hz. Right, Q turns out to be 1.8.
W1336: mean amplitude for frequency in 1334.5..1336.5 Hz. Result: 0.927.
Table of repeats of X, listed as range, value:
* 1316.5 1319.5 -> 1.32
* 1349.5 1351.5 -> 1.47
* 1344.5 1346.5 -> 1.23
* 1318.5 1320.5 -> 1.31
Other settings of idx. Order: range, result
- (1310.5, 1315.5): 1.38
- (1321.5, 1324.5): 1.27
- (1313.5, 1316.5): 1.43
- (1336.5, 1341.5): 0.987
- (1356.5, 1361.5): 1.58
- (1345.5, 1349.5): 1.33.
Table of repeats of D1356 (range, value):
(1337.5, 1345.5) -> 1.19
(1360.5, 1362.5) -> 1.67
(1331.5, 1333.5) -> 0.995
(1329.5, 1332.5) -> 1.1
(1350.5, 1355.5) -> 1.59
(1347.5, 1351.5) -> 1.48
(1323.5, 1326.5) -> 1.24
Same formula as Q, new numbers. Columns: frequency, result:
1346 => 1.26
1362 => 1.52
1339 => 1.01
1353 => 1.59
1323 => 1.23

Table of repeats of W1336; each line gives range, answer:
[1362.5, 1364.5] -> 1.77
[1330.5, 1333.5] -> 1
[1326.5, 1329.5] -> 1.11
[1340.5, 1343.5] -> 1.06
